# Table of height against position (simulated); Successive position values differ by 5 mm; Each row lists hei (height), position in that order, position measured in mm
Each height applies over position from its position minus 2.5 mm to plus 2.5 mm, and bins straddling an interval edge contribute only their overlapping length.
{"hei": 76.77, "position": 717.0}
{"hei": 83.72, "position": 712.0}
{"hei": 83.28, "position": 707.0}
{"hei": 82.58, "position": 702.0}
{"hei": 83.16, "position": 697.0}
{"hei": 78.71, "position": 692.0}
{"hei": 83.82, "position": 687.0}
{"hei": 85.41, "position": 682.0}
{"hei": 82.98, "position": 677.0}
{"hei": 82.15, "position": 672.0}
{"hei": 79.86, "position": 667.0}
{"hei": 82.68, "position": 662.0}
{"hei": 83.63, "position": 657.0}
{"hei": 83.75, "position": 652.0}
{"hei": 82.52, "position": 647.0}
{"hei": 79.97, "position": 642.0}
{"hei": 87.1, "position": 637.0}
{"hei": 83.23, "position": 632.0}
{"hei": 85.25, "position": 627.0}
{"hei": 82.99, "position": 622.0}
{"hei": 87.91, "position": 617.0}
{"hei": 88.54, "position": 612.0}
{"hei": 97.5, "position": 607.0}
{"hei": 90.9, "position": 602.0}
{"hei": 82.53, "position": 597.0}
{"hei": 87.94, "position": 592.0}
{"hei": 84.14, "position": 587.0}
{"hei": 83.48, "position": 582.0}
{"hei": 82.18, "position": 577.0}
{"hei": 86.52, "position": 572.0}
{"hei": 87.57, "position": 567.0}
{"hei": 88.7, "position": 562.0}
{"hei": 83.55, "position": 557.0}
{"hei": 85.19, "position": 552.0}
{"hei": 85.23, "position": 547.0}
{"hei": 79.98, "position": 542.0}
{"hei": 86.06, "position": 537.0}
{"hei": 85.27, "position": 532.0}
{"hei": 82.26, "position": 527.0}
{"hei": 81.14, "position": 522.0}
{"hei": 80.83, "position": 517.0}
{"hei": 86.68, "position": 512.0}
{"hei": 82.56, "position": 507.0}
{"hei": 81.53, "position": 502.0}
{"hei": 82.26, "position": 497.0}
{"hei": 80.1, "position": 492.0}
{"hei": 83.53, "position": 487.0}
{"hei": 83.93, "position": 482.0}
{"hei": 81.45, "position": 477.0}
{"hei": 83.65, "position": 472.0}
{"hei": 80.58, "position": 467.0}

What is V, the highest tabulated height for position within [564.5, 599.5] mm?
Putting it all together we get 87.94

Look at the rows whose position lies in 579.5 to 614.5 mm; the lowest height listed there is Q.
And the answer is 82.53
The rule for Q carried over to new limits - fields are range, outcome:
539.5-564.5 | 79.98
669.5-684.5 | 82.15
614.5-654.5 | 79.97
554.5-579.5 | 82.18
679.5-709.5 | 78.71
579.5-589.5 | 83.48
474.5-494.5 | 80.1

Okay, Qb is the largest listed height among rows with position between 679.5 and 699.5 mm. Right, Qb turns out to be 85.41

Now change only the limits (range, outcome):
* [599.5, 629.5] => 97.5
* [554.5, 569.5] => 88.7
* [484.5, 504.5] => 83.53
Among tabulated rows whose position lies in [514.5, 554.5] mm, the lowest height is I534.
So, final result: 79.98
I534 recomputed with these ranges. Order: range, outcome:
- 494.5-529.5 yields 80.83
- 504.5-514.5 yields 82.56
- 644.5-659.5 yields 82.52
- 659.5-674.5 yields 79.86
